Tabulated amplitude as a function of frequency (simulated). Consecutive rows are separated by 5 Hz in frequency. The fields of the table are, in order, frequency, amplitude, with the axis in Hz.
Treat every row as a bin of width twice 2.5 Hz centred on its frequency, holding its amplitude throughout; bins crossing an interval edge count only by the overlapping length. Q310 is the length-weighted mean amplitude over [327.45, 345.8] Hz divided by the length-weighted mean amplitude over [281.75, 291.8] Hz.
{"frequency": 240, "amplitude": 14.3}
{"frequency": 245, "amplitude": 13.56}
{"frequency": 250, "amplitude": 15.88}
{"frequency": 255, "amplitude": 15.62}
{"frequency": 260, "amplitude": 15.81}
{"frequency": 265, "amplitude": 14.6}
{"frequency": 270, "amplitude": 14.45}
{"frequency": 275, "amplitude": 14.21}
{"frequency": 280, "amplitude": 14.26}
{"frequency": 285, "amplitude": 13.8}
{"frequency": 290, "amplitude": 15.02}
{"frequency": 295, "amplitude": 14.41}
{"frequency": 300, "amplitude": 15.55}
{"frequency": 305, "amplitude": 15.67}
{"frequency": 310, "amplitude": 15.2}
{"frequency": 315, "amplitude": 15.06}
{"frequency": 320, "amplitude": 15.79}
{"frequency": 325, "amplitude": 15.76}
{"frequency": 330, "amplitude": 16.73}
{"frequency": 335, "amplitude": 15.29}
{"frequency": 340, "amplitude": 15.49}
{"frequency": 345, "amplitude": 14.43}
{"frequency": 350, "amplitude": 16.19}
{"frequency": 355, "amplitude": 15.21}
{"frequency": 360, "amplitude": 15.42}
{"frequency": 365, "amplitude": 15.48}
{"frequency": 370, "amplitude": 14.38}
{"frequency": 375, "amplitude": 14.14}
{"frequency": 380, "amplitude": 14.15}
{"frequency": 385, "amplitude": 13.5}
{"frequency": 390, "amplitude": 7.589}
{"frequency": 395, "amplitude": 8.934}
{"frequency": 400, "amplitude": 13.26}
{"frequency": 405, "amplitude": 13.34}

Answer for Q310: 1.1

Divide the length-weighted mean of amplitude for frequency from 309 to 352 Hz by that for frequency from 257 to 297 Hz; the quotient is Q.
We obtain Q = 1.07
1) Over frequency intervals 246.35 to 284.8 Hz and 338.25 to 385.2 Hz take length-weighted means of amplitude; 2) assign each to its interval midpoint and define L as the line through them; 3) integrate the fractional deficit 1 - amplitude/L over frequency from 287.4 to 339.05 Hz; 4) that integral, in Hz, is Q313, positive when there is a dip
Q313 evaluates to -1.97 Hz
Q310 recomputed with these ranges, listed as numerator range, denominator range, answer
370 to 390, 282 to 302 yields 0.90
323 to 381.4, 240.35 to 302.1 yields 1.03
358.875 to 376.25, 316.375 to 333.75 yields 0.93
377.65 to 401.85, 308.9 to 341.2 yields 0.73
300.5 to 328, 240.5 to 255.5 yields 1.05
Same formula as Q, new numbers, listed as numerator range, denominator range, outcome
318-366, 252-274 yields 1.03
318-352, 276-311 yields 1.06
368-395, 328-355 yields 0.79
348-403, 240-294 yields 0.92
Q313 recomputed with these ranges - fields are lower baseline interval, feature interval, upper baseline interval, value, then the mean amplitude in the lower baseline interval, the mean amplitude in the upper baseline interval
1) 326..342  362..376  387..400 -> -3.13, 15.8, 9.42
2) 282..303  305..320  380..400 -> -1.51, 14.7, 10.9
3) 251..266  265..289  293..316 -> 1.70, 15.5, 15.2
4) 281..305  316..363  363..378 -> -2.85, 14.8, 14.6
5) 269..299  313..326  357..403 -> -1.53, 14.4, 13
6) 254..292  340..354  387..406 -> -3.50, 14.7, 10.7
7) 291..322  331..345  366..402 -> -1.25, 15.3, 12.4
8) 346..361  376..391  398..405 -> 1.86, 15.5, 13.3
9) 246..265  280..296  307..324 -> 1.07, 15.4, 15.4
